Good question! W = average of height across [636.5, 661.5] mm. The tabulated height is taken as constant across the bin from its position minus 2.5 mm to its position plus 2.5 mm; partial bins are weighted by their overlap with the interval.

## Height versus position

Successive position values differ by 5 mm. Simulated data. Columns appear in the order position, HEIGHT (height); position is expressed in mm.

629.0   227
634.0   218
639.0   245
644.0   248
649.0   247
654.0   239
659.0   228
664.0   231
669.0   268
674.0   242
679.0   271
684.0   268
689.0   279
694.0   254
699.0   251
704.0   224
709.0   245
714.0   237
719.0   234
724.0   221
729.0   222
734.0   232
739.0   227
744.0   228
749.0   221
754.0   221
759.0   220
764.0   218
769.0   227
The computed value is 241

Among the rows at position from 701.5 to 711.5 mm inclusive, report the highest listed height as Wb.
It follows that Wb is 245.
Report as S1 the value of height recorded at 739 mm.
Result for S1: 227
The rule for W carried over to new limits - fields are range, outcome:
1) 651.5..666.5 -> 233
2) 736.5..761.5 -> 223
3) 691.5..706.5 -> 243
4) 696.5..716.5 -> 239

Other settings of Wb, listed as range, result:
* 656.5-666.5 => 231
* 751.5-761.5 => 221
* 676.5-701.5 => 279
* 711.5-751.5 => 237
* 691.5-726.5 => 254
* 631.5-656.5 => 248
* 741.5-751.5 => 228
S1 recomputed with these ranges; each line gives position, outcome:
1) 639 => 245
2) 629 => 227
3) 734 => 232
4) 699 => 251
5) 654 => 239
